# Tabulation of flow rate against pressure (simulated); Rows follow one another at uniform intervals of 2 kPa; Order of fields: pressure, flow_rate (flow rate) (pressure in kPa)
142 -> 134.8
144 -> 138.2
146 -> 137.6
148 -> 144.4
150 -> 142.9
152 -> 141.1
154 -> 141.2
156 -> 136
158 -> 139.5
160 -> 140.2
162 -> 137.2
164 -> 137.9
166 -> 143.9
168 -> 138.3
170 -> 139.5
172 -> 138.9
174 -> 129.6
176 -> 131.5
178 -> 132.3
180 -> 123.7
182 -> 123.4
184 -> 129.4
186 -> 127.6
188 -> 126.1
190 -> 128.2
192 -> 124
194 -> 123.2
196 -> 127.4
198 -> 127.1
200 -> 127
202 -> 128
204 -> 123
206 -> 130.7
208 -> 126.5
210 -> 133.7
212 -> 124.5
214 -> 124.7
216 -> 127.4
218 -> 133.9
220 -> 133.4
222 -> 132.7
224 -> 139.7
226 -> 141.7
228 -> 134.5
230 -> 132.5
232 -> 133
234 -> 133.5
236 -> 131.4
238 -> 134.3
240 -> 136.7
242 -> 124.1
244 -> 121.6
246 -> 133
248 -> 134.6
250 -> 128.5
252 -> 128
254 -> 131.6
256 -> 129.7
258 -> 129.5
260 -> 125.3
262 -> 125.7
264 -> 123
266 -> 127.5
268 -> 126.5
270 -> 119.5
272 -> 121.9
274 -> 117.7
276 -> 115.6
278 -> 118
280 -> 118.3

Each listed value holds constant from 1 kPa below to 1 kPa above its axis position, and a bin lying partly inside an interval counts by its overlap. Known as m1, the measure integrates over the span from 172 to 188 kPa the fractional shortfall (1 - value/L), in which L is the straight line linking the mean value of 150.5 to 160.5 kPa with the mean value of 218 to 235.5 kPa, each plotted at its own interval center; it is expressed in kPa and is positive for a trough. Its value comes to 1.1 kPa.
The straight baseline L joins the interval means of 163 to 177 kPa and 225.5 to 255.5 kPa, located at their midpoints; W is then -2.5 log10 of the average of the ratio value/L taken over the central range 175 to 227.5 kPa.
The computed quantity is 0.05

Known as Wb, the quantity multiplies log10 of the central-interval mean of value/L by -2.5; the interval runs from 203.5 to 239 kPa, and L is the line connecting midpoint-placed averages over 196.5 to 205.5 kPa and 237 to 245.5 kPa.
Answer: -0.03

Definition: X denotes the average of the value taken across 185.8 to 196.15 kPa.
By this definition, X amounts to 126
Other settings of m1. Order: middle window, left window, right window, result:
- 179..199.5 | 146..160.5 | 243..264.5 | 1.5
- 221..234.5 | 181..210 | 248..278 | -1.0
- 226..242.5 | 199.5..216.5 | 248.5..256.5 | -0.6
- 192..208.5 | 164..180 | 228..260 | 0.9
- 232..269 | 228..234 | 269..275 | -0.7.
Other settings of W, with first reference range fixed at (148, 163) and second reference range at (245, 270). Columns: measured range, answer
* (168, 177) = 0.02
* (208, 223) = 0.03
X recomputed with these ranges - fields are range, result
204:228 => 131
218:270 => 131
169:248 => 130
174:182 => 128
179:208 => 126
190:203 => 126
